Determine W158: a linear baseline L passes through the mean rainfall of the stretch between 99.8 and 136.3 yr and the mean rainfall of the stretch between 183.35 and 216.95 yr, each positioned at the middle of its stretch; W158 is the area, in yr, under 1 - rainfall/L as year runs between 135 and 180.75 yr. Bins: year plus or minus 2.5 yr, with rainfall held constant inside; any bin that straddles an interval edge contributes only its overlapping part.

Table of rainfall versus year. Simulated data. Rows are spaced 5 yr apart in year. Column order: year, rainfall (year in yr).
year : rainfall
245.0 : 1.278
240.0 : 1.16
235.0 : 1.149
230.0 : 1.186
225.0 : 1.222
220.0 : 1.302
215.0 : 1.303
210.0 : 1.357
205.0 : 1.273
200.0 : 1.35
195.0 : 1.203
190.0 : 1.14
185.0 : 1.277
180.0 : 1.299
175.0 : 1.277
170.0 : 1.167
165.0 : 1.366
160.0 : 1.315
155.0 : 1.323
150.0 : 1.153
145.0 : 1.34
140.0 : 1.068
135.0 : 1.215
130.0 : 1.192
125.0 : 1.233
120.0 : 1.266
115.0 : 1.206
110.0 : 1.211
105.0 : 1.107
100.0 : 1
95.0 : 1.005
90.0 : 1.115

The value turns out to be -0.9 yr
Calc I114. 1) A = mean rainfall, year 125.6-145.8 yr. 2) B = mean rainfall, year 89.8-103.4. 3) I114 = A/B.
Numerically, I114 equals 1.2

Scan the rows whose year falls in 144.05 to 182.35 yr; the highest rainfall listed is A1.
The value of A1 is 1.366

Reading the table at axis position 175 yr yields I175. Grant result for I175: 1.277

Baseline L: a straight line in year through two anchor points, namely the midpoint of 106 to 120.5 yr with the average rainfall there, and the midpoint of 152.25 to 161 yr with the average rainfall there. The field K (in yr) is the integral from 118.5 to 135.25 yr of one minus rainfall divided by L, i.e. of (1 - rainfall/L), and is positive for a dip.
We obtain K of 0.2 yr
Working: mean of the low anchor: 1.21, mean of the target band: 1.23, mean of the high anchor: 1.31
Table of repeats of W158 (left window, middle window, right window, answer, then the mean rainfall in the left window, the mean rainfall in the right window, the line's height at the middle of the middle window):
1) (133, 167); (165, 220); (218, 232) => -1.2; 1.25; 1.24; 1.24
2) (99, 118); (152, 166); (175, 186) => -0.9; 1.14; 1.29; 1.24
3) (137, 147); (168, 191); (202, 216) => 0.4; 1.2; 1.31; 1.26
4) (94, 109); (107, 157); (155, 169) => -1.3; 1.06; 1.32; 1.19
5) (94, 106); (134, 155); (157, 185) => -0.3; 1.03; 1.28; 1.19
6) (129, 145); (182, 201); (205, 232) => 0.1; 1.18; 1.28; 1.25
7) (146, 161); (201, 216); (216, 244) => -1.1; 1.27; 1.21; 1.23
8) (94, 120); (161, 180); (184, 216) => -0.8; 1.13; 1.27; 1.22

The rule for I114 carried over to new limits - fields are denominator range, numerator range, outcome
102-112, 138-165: 1.09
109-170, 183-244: 1.00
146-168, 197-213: 1.02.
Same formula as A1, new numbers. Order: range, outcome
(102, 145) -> 1.34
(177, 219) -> 1.357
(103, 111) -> 1.211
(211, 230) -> 1.303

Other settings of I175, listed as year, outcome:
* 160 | 1.315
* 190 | 1.14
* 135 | 1.215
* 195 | 1.203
